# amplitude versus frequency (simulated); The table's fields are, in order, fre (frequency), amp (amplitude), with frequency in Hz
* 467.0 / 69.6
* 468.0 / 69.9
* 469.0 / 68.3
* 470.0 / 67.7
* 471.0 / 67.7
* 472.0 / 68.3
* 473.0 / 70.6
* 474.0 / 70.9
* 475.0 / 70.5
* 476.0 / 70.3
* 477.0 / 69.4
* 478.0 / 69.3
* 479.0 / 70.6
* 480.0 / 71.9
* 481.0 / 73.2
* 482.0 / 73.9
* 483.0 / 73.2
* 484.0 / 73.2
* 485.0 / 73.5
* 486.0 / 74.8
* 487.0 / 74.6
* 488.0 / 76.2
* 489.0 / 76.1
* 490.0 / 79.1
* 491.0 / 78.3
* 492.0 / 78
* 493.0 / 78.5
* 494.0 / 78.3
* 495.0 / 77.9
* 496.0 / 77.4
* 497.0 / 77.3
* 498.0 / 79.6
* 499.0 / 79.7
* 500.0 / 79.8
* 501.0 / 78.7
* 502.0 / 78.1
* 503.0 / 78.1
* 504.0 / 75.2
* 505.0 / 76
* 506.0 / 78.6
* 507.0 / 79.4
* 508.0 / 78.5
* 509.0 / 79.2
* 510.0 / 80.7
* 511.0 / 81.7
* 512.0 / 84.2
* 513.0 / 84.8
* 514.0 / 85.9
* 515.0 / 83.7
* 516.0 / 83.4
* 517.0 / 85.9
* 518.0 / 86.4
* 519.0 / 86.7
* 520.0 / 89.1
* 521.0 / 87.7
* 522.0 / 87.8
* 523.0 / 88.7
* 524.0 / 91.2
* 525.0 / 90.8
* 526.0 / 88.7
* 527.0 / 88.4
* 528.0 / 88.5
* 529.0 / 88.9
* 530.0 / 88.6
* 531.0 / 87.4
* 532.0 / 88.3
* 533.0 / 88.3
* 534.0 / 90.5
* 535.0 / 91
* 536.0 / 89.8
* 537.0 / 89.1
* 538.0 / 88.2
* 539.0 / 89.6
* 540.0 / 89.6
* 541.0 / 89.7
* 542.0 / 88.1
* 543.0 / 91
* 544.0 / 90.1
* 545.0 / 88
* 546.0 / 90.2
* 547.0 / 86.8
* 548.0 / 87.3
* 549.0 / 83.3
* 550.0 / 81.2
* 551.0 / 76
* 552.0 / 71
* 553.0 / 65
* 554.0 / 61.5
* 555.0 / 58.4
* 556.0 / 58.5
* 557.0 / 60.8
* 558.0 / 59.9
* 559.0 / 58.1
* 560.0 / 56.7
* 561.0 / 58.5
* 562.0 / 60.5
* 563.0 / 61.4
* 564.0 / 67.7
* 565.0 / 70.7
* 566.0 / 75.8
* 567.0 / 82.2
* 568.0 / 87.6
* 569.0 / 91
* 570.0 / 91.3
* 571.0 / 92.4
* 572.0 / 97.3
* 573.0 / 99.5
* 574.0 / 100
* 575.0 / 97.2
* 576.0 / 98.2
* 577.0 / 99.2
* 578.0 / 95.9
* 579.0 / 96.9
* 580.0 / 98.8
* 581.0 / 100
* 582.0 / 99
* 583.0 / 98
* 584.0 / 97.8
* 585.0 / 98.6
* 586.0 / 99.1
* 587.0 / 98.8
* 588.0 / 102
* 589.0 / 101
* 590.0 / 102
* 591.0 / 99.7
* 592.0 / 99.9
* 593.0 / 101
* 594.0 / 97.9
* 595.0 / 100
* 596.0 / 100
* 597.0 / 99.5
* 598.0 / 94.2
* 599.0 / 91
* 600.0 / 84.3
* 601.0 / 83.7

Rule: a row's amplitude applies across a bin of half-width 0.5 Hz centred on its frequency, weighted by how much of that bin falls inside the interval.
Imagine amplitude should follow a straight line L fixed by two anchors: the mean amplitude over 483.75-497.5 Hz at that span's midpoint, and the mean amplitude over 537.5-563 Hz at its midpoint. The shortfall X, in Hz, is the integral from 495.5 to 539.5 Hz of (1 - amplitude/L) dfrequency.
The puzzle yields -4.9 Hz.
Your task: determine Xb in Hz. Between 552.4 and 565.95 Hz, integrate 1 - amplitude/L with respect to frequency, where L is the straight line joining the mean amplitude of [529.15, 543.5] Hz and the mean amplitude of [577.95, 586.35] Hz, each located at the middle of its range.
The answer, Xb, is 4.6 Hz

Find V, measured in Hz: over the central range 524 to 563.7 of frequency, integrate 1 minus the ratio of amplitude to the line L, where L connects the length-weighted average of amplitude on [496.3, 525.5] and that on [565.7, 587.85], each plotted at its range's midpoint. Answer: 4.0 Hz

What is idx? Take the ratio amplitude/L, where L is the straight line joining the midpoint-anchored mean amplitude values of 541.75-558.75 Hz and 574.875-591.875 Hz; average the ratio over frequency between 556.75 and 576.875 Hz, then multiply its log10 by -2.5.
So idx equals 0.119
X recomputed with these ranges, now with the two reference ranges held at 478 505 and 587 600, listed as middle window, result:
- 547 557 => 1.98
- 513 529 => -0.94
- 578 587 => -0.22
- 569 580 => -0.27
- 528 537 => -0.41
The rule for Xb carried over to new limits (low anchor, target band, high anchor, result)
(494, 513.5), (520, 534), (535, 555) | -1.2 Hz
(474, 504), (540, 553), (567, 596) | 0.7 Hz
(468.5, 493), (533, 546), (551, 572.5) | -3.3 Hz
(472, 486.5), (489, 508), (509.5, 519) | 0.1 Hz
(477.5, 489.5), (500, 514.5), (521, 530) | 0.4 Hz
